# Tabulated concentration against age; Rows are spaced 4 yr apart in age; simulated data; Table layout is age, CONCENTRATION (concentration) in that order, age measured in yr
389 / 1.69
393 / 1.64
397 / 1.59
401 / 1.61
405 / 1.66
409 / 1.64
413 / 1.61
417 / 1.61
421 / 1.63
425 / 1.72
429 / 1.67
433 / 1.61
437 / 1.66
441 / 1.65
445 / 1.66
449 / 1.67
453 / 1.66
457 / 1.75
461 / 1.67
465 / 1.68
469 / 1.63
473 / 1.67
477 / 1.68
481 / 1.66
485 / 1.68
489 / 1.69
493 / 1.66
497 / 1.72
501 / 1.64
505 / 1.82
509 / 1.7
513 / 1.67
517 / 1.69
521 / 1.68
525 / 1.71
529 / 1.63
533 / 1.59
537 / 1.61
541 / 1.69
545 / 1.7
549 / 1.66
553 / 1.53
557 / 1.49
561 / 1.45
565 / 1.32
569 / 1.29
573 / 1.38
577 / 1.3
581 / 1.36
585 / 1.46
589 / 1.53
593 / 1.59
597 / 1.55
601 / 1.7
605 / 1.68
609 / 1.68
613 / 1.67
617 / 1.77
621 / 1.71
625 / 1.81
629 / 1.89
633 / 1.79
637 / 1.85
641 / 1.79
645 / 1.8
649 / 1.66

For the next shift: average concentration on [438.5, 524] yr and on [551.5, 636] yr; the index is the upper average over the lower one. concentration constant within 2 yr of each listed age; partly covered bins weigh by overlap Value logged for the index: 0.93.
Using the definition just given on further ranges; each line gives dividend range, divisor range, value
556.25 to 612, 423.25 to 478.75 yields 0.89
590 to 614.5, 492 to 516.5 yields 0.96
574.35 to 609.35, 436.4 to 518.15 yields 0.91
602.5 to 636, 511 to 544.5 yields 1.06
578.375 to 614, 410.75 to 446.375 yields 0.96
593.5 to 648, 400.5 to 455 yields 1.06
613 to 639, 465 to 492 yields 1.07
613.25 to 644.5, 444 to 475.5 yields 1.07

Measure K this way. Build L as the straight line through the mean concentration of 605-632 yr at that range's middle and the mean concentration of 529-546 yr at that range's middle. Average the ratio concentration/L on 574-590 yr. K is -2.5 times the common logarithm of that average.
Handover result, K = 0.210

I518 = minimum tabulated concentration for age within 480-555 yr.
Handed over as 1.53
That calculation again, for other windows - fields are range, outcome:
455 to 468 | 1.67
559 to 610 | 1.29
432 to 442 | 1.61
